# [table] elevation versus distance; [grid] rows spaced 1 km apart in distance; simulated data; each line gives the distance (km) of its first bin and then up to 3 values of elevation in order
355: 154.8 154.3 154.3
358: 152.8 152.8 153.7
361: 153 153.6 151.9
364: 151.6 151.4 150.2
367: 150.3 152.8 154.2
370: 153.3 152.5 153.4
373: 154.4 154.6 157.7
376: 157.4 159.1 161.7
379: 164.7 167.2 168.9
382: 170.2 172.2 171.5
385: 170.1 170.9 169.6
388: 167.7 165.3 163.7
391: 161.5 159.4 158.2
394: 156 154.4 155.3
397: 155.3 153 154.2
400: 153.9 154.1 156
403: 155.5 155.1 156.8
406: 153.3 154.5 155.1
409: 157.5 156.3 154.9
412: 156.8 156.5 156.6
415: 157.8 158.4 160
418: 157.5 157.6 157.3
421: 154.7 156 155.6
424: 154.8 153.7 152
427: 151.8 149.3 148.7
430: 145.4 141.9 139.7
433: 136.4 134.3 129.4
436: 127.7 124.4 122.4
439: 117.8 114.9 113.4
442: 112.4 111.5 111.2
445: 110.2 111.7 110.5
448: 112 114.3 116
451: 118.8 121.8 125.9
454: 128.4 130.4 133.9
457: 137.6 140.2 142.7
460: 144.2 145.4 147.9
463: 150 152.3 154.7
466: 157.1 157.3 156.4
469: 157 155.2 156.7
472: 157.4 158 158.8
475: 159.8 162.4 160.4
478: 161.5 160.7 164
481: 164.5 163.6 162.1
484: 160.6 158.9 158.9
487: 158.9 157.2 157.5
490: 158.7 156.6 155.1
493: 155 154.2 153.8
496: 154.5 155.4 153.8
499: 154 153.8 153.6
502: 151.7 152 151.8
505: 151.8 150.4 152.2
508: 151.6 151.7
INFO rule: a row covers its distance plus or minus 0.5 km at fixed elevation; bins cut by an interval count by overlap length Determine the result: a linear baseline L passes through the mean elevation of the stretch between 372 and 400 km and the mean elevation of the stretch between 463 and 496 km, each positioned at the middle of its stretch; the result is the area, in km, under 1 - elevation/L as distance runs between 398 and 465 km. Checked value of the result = 8.0 km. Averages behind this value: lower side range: 162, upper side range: 158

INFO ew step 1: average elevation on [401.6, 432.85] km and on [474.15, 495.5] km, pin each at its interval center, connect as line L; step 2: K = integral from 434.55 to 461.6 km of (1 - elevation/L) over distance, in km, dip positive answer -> 5.7 km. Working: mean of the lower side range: 154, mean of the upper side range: 159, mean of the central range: 123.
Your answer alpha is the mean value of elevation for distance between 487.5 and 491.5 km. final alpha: 158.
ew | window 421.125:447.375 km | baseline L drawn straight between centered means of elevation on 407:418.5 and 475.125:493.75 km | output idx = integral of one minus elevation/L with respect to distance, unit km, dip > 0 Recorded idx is 4.2 km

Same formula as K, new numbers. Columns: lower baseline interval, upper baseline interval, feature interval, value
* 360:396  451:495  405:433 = 0.49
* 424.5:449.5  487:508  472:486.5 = -1.45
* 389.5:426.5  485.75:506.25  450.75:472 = 1.53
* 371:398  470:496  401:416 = 0.49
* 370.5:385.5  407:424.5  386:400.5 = 0.05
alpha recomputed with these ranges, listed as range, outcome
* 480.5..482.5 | 164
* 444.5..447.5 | 111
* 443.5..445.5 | 111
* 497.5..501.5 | 154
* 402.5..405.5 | 156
